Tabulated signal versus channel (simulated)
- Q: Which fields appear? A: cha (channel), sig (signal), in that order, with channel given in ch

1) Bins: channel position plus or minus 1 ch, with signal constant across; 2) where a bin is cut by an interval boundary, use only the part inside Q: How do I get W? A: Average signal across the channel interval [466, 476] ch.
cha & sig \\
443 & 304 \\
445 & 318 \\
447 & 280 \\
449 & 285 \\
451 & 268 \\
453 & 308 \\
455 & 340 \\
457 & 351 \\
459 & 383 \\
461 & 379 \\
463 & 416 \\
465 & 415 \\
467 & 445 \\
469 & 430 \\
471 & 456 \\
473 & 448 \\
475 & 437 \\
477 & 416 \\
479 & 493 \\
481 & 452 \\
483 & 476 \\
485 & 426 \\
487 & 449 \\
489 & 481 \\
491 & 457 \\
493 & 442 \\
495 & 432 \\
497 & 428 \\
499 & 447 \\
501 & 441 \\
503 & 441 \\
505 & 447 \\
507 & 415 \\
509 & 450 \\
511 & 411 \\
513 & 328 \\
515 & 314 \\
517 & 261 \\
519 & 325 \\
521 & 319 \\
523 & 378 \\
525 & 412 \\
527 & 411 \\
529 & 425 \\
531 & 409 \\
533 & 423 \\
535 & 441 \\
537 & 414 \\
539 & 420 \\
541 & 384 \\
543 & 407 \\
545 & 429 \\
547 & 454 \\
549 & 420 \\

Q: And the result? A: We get 443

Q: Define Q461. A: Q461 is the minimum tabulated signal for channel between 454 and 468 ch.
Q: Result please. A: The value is 340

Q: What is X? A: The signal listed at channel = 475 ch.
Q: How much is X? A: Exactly 437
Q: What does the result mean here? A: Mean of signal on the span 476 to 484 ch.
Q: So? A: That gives 459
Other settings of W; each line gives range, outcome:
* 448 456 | 300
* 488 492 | 469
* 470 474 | 452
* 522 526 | 395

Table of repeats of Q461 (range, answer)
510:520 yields 261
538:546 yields 384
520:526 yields 319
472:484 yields 416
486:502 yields 428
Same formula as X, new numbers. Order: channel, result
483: 476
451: 268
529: 425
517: 261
